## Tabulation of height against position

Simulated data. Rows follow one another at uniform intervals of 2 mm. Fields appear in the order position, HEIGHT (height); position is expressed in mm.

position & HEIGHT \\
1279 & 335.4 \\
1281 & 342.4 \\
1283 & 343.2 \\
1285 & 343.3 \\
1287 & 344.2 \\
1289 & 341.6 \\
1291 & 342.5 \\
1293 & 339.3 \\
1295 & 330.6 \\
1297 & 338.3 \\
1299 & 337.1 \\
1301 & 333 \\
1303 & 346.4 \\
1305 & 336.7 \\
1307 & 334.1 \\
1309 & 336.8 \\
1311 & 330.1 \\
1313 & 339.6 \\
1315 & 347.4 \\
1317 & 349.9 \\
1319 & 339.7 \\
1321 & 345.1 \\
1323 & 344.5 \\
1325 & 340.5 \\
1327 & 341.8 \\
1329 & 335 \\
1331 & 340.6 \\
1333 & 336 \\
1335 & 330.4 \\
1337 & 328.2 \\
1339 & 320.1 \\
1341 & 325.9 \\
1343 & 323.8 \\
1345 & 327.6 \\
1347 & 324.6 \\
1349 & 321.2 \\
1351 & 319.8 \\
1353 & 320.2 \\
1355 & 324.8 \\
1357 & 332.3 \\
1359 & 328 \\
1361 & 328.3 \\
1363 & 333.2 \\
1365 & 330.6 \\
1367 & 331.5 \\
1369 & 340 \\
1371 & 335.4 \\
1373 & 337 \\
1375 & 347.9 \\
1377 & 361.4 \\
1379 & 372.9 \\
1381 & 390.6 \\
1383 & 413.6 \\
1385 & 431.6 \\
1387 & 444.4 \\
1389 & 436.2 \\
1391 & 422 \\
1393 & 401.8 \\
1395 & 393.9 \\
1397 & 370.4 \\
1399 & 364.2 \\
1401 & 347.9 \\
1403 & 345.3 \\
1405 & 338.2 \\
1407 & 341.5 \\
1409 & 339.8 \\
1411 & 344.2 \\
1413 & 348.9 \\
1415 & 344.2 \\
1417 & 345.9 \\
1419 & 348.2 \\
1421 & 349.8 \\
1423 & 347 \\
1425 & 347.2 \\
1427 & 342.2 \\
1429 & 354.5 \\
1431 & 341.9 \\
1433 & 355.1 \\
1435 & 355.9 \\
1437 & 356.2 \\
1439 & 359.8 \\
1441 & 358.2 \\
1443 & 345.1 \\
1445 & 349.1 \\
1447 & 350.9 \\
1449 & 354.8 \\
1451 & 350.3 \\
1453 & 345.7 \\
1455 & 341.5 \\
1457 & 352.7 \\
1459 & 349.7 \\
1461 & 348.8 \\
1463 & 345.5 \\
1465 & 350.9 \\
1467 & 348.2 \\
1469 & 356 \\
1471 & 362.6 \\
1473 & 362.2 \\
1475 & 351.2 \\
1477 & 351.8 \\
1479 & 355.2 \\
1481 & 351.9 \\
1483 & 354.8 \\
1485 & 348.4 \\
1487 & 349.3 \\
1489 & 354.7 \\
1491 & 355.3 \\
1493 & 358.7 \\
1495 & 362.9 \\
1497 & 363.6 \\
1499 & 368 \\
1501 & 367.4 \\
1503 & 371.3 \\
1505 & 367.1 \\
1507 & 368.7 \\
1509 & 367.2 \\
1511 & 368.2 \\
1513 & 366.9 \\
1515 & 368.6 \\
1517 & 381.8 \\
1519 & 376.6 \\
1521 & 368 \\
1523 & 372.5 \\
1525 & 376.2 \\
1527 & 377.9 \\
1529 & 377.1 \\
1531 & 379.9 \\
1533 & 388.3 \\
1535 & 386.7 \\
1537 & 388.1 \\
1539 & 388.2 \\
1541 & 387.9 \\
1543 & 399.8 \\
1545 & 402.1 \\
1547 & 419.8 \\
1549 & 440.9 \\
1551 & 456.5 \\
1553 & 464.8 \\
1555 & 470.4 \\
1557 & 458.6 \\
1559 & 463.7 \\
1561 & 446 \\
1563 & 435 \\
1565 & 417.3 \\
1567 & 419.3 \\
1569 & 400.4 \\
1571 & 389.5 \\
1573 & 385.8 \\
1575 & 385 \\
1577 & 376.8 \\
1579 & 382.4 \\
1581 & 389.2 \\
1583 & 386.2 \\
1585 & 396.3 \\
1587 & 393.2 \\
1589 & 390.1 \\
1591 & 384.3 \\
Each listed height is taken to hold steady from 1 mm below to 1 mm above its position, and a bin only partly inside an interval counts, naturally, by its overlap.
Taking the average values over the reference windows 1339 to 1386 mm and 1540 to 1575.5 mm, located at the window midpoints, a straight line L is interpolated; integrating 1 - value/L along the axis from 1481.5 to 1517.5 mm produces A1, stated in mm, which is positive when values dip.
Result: 3.4 mm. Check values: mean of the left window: 343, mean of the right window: 425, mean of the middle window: 363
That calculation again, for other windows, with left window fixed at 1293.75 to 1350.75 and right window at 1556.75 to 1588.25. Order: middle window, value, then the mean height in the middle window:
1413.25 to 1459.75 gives 2.25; 350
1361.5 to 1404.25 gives -2.51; 373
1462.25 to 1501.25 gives 2.54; 356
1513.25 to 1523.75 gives 0.48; 373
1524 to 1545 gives 0.52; 386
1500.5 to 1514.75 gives 0.73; 368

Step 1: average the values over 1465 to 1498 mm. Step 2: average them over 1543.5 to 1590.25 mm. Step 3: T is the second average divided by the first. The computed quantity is 1.17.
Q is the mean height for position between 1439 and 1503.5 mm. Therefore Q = 354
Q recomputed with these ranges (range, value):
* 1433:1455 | 352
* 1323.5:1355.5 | 329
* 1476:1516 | 361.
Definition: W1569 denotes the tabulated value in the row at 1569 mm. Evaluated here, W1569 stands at 400.4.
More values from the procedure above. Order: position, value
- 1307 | 334.1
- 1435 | 355.9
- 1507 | 368.7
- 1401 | 347.9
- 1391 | 422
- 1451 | 350.3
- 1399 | 364.2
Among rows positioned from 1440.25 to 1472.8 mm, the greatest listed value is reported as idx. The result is 362.6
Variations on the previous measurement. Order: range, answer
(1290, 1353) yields 349.9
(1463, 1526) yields 381.8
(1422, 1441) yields 359.8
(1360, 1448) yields 444.4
